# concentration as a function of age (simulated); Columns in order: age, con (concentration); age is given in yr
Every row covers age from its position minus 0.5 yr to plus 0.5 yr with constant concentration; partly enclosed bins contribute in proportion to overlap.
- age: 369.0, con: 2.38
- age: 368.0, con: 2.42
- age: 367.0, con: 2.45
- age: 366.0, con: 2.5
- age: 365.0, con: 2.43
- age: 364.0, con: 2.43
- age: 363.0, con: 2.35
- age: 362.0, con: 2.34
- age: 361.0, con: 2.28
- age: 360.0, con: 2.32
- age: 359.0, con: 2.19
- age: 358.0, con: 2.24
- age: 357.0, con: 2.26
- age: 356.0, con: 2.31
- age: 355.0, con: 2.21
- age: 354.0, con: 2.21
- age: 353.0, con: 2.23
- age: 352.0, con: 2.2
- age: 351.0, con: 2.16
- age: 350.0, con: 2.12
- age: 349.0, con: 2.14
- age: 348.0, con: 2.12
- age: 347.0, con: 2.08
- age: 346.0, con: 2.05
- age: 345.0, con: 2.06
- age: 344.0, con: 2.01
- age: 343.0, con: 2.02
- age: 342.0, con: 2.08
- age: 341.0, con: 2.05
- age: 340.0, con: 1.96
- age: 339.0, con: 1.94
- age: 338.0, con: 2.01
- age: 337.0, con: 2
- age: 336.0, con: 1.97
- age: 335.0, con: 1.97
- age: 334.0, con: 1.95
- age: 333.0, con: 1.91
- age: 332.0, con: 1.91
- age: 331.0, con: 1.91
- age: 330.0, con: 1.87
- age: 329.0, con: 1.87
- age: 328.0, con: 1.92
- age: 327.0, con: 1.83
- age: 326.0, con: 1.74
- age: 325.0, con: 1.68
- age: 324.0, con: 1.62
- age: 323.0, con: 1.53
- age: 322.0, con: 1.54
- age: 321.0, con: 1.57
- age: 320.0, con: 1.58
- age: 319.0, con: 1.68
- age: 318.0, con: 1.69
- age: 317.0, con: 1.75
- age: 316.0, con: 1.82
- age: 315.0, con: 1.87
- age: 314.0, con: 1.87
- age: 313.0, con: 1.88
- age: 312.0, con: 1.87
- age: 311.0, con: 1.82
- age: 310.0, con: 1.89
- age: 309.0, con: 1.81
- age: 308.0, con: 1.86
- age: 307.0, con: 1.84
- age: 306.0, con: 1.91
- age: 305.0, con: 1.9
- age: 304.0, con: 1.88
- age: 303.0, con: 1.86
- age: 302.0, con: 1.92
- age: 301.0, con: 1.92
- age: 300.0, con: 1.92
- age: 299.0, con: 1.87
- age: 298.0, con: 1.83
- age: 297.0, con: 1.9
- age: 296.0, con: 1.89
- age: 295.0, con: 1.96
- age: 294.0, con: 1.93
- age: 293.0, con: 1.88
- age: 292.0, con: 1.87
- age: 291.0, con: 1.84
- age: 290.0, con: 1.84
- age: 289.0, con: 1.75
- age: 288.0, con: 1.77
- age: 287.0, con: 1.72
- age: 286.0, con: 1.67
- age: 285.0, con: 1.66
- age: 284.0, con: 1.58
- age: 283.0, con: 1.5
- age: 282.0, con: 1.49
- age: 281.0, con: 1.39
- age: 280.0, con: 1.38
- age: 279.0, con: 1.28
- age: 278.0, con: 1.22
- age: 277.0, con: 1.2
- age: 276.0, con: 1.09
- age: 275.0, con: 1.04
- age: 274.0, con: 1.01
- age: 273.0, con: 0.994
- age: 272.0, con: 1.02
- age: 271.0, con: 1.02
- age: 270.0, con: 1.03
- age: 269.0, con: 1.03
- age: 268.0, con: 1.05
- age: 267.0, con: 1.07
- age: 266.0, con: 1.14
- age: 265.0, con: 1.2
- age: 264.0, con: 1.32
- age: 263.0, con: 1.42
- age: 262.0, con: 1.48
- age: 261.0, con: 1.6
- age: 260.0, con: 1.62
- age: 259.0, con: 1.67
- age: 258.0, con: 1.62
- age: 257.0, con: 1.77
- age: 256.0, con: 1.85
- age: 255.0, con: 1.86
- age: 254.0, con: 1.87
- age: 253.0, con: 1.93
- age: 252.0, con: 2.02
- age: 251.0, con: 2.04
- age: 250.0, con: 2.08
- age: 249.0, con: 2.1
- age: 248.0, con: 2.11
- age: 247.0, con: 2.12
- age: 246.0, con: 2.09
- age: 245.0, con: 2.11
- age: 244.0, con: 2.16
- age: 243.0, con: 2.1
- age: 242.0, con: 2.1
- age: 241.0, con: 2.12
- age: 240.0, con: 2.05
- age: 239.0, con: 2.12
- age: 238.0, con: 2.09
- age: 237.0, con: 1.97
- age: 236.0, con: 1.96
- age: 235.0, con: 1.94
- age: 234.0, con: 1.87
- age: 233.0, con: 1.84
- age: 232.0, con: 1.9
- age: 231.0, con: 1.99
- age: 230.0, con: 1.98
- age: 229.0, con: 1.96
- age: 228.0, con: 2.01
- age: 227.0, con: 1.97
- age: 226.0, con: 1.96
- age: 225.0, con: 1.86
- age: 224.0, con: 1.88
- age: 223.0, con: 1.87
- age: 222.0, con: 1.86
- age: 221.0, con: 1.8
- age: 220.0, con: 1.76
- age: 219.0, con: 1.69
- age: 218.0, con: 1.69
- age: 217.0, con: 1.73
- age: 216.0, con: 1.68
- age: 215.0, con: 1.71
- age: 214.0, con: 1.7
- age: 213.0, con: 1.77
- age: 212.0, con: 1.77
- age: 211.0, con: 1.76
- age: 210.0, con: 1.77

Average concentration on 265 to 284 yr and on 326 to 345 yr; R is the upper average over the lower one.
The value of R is 1.66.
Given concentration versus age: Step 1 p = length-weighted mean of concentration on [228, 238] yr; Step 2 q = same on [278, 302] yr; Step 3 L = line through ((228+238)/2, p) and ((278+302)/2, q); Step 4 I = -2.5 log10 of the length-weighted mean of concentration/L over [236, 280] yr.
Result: 0.147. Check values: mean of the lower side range 1.95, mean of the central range 1.62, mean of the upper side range 1.73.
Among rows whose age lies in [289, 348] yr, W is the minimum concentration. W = 1.53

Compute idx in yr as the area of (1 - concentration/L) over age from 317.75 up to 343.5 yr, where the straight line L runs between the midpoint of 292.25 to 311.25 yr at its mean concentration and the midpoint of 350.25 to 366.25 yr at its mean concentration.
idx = 3.11 yr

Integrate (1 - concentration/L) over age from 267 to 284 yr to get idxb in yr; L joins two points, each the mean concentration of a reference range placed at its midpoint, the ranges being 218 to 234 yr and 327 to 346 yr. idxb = 6.5 yr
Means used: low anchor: 1.88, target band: 1.18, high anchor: 1.97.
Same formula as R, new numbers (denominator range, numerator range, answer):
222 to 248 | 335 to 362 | 1.06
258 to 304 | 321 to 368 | 1.36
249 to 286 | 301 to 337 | 1.26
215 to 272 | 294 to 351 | 1.06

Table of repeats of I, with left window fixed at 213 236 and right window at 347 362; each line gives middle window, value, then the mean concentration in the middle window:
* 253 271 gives 0.323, 1.45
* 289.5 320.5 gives 0.124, 1.85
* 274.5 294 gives 0.290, 1.55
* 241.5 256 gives -0.069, 2.04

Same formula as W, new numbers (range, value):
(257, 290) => 0.994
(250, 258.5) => 1.62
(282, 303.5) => 1.49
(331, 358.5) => 1.91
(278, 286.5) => 1.22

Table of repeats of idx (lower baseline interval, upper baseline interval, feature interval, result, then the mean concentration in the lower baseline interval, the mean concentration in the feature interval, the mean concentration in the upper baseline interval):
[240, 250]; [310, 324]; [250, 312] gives 9.7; 2.11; 1.61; 1.73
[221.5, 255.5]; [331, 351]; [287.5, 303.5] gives 1.1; 2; 1.87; 2.02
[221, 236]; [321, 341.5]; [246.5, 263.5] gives 0.6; 1.92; 1.83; 1.85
